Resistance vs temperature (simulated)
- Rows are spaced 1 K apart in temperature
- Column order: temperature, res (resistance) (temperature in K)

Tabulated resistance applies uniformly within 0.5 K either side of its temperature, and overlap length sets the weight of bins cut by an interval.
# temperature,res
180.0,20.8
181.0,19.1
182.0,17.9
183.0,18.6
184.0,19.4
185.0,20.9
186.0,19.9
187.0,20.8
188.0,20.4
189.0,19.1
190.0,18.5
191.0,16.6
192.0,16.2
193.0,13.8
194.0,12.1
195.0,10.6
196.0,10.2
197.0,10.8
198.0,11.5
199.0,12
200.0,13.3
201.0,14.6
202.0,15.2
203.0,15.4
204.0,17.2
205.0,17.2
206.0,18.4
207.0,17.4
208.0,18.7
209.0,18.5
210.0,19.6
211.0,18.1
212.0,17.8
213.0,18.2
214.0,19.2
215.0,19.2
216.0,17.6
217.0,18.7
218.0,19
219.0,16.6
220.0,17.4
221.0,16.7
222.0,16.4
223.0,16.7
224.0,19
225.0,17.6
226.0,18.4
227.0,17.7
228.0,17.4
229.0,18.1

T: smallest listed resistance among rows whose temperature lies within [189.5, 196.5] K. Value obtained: 10.2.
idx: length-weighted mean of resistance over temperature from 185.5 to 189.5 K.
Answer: 20.1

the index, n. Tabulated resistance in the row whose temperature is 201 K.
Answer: 14.6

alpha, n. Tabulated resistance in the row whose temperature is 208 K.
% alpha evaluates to 18.7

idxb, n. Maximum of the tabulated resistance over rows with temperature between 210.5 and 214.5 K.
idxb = 19.2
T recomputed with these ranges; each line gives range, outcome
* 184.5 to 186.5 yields 19.9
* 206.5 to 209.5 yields 17.4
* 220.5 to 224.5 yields 16.4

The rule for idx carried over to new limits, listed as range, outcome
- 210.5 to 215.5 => 18.5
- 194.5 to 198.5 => 10.8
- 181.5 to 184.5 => 18.6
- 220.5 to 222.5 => 16.5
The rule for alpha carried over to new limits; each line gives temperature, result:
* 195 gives 10.6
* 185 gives 20.9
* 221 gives 16.7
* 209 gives 18.5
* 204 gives 17.2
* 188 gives 20.4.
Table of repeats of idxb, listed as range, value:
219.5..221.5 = 17.4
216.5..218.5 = 19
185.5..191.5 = 20.8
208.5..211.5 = 19.6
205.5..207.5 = 18.4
